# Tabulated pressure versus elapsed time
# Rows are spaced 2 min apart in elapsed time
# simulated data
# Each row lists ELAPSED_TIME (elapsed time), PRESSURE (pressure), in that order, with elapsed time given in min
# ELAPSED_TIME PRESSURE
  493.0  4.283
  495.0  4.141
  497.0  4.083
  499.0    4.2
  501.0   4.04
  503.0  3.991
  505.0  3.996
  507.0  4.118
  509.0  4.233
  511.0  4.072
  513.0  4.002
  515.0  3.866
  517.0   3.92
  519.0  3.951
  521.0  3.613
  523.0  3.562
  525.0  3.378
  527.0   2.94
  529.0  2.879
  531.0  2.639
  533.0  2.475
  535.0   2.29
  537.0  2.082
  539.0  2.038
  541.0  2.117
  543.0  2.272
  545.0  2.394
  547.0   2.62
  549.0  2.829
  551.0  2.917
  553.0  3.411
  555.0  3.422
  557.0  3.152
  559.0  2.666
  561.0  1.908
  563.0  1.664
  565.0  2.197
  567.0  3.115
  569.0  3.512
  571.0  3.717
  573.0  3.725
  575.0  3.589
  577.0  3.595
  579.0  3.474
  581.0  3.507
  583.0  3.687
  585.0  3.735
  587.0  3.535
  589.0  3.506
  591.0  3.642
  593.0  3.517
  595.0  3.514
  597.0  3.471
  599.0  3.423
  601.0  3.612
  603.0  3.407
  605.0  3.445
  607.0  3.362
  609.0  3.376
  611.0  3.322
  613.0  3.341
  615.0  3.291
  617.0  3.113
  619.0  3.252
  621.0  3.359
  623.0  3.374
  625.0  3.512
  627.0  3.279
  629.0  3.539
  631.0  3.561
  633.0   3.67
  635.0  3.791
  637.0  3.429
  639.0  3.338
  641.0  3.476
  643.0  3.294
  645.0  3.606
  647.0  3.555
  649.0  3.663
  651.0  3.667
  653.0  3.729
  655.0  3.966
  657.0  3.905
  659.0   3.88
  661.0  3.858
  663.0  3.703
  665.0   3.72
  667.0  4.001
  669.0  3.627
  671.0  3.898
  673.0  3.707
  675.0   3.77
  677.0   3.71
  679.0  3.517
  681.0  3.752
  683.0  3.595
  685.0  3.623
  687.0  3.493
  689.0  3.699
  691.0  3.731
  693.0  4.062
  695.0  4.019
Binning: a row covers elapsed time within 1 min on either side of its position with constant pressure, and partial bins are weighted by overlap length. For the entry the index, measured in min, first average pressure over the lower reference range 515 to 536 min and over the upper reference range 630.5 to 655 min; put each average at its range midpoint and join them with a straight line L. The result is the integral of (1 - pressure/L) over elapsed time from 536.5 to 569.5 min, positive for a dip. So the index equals 6.91 min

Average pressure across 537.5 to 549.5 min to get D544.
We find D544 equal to 2.35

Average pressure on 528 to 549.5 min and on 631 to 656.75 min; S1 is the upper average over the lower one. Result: 1.50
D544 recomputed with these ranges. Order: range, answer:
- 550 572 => 2.88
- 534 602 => 3.05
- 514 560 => 2.93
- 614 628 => 3.31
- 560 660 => 3.42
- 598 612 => 3.42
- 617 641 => 3.45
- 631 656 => 3.6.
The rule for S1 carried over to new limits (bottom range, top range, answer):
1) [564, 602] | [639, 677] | 1.07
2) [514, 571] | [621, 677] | 1.27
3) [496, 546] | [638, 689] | 1.11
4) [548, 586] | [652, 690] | 1.19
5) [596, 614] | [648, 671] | 1.11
